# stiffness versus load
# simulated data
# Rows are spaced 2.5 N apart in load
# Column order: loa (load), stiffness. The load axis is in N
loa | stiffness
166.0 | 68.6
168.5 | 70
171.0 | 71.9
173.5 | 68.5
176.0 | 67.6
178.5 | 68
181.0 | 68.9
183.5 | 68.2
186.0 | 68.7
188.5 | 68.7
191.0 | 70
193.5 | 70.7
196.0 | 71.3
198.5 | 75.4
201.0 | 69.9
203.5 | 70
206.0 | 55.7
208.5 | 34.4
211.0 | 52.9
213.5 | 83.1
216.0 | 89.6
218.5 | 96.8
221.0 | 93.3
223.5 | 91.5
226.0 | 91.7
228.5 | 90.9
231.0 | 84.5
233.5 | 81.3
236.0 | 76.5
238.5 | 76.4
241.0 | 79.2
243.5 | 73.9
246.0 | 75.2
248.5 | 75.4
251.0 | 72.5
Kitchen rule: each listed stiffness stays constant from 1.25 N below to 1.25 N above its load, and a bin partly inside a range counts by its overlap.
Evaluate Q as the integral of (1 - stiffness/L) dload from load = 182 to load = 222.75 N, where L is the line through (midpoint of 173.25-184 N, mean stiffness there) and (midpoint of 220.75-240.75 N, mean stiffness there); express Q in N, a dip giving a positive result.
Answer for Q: 2.4 N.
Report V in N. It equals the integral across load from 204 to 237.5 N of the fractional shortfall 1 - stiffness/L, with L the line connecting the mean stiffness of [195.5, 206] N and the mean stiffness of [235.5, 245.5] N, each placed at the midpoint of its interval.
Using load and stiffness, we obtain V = -2.3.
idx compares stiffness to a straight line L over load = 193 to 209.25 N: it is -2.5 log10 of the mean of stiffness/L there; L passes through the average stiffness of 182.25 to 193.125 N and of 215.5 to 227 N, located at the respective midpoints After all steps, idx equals 0.20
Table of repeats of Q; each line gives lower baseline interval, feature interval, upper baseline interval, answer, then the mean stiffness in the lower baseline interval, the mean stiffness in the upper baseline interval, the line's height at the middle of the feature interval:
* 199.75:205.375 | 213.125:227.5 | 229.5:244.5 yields -3.44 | 68.4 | 78.9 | 73.8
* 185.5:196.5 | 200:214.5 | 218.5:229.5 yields 3.65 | 69.9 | 92.4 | 81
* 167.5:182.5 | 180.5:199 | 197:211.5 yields -1.58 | 69.1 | 60.3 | 64.7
